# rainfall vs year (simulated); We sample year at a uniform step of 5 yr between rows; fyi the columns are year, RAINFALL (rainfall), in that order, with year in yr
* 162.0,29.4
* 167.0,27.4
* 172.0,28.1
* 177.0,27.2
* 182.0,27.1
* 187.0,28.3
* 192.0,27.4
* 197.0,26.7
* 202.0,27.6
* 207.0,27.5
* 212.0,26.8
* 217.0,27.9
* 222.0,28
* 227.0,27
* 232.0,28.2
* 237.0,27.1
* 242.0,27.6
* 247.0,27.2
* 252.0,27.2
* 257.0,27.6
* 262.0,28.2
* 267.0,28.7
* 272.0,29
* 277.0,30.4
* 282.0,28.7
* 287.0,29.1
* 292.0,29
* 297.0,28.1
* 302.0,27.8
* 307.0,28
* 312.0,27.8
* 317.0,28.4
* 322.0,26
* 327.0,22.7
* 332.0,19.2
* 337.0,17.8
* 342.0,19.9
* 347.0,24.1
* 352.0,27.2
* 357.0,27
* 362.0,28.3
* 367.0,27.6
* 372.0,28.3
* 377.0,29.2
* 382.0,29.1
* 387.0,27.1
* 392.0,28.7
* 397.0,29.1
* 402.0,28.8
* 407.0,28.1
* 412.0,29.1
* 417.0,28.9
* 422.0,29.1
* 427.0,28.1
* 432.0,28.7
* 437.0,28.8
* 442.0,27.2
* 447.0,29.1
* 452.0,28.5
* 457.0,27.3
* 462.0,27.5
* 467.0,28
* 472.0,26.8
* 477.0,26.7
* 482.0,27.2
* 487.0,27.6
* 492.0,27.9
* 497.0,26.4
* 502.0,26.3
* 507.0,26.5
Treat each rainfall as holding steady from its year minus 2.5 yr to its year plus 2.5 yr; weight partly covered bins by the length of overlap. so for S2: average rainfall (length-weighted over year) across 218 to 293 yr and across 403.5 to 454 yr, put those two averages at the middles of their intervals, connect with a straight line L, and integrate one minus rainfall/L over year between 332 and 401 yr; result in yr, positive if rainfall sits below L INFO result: 5.4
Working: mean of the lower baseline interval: 28.2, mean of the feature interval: 26.2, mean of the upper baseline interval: 28.6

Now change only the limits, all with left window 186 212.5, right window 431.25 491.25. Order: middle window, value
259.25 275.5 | -0.7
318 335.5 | 3.0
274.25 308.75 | -1.5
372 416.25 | -1.6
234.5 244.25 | 0.0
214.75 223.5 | -0.2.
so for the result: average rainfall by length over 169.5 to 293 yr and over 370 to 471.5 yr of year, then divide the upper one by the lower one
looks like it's 1.02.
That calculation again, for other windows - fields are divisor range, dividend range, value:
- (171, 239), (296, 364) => 0.91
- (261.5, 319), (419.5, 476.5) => 0.98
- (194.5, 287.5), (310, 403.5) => 0.94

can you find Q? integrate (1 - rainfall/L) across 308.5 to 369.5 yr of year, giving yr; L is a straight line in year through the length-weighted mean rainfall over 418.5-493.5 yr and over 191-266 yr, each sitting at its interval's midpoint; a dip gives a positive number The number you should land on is 6.6 yr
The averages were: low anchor 27.5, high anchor 27.9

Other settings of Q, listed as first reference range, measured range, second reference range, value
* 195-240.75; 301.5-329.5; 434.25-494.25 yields 0.85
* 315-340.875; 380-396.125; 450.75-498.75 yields -2.51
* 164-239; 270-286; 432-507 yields -1.07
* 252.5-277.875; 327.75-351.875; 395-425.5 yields 6.37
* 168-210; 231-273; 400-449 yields -0.06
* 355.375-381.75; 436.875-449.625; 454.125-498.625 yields -0.33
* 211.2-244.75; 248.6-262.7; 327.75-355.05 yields -0.77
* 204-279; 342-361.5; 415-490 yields 1.67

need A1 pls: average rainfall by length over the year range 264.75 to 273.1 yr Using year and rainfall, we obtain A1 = 28.8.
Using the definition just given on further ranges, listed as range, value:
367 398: 28.5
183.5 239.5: 27.5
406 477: 28.2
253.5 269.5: 28.1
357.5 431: 28.5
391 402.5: 28.9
